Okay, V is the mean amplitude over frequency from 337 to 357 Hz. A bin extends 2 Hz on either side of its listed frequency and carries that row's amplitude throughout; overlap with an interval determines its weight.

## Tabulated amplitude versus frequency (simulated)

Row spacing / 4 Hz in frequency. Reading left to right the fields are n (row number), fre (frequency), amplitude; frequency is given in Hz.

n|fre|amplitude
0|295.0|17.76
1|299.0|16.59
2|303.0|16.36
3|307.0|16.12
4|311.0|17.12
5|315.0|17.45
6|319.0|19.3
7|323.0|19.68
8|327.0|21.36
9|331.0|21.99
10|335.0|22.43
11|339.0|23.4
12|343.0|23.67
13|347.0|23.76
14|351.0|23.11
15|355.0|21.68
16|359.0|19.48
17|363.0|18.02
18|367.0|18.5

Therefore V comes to 23.1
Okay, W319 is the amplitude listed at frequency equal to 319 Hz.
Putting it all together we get 19.3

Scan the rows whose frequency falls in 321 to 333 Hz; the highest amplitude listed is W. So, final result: 21.99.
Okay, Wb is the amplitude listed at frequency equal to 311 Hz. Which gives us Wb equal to 17.12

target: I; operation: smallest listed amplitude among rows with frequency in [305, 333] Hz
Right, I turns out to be 16.12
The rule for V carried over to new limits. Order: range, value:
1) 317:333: 20.6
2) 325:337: 21.9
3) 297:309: 16.4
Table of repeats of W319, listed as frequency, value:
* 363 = 18.02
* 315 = 17.45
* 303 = 16.36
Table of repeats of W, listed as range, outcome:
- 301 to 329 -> 21.36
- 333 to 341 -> 23.4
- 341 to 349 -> 23.76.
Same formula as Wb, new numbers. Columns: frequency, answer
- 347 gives 23.76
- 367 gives 18.5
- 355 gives 21.68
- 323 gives 19.68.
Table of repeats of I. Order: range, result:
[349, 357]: 21.68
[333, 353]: 22.43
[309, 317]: 17.12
